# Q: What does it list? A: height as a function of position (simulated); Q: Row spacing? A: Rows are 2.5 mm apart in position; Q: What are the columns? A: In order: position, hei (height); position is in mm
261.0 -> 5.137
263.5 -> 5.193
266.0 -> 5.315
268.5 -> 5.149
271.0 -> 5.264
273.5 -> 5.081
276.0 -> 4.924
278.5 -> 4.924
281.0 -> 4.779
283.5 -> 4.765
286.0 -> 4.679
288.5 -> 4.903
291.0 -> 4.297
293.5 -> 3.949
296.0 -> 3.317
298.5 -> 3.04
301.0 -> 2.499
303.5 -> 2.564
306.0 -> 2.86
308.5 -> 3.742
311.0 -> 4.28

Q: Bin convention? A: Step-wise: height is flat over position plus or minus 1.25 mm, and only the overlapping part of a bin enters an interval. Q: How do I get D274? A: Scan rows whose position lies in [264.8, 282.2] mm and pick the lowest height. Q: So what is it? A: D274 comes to 4.779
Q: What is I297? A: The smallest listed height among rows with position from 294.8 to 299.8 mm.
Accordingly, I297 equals 3.04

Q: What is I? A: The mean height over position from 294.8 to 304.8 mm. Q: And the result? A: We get 2.85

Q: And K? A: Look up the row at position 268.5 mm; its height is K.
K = 5.149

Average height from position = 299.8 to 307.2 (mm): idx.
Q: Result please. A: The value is 2.64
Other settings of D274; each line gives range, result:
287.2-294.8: 3.949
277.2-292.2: 4.297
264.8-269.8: 5.149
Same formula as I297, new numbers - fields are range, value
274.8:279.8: 4.924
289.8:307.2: 2.499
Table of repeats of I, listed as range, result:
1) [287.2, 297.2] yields 4.12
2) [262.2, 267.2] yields 5.25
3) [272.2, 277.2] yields 5.01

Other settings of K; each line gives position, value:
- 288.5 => 4.903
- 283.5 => 4.765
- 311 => 4.28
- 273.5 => 5.081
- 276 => 4.924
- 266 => 5.315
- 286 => 4.679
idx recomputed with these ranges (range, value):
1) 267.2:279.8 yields 5.07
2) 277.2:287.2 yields 4.79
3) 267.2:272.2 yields 5.21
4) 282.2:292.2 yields 4.66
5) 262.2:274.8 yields 5.2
